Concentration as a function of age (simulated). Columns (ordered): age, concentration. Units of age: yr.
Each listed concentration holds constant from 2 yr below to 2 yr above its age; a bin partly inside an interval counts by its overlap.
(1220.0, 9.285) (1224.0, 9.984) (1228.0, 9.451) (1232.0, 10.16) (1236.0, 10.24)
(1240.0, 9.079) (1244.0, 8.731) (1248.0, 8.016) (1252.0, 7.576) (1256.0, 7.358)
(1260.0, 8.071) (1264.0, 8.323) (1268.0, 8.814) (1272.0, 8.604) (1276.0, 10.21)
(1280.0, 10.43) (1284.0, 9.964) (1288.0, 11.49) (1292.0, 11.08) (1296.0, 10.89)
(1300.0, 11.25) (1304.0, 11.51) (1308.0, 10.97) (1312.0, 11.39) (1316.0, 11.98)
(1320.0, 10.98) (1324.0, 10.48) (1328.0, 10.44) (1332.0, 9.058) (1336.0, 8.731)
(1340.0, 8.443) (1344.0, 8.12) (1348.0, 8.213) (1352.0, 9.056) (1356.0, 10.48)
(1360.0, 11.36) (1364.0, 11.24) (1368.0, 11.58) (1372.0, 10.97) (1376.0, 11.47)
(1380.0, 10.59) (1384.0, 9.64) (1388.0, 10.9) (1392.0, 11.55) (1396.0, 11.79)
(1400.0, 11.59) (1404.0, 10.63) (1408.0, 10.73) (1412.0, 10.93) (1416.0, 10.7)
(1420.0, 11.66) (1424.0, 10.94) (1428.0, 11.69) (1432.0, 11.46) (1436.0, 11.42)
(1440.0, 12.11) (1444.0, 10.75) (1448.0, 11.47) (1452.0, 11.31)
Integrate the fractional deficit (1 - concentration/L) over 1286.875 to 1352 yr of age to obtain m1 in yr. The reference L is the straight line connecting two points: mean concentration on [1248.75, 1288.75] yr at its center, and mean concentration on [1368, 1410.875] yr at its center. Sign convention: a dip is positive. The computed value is -3.1 yr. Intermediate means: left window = 8.98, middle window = 10.3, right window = 11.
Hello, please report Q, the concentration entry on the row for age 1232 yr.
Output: 10.16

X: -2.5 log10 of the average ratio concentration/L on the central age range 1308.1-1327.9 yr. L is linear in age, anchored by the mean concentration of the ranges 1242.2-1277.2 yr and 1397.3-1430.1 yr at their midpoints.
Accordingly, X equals -0.18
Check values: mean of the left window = 8.37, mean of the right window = 11.1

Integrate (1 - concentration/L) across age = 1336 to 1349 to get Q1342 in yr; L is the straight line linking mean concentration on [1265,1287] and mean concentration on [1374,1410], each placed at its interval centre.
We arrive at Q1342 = 2.6 yr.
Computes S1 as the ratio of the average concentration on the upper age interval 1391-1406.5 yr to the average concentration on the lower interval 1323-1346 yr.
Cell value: 1.24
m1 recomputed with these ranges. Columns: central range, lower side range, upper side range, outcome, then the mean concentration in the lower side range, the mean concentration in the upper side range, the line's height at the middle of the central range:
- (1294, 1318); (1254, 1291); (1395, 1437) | -3.9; 9.3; 11.2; 9.75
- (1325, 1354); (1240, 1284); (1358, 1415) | 3.5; 8.7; 11.1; 10.2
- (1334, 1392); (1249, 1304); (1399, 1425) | 2.2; 9.59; 11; 10.5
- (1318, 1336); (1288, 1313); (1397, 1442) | 1.8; 11.2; 11.3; 11.2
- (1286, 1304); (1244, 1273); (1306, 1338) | -3.3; 8.13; 10.5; 9.5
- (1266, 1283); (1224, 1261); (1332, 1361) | -1.2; 8.83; 9.12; 8.92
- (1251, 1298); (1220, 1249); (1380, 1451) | 1.8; 9.42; 11.2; 9.8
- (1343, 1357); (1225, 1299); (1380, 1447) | 2.0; 9.39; 11.1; 10.4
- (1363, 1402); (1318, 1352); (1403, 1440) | -3.0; 9.29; 11.2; 10.3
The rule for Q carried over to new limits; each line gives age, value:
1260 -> 8.071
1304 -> 11.51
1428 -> 11.69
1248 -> 8.016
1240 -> 9.079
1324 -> 10.48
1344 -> 8.12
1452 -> 11.31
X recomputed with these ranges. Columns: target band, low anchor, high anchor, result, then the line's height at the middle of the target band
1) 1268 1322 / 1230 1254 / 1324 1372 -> -0.15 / 9.38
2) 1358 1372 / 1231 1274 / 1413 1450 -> -0.10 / 10.3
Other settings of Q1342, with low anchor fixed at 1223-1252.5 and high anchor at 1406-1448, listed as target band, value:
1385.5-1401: -0.7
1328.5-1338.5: 1.1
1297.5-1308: -1.5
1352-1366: -0.3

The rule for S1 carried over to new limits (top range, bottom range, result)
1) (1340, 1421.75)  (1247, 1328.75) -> 1.06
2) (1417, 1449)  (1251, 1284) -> 1.30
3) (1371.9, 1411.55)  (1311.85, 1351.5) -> 1.13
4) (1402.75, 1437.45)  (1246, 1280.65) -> 1.31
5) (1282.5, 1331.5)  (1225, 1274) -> 1.26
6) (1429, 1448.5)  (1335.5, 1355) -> 1.33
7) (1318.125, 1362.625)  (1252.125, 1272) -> 1.18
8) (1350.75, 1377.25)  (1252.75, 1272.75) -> 1.34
